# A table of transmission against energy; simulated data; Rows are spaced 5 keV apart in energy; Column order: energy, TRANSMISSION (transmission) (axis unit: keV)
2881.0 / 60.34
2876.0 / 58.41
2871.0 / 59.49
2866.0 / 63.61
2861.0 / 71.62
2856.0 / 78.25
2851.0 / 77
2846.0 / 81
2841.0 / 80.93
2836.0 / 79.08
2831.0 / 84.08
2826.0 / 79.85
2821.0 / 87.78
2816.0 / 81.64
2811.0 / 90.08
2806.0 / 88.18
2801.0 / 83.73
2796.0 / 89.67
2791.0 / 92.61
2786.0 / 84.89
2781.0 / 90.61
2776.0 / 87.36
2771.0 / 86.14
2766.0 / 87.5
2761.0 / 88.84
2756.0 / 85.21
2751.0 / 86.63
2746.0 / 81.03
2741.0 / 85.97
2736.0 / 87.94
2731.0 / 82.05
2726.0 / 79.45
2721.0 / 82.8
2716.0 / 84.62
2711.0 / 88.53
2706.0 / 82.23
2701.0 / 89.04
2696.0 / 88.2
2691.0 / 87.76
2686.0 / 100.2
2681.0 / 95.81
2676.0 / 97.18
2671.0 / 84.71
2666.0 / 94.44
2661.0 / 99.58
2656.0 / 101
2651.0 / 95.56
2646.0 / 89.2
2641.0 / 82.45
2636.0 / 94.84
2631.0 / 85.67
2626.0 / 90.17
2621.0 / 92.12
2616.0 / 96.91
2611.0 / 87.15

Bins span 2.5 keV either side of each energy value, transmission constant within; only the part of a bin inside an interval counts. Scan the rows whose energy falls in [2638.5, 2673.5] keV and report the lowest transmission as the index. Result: 82.45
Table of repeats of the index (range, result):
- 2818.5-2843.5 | 79.08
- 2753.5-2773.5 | 85.21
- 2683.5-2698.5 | 87.76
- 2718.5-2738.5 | 79.45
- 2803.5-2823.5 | 81.64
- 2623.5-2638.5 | 85.67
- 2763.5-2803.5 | 83.73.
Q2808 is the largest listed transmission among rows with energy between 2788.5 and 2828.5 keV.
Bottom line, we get 92.61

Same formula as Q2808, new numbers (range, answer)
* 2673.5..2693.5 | 100.2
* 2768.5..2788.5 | 90.61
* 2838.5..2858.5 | 81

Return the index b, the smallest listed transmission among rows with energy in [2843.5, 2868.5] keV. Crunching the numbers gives 63.61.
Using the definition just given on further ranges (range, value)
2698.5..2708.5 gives 82.23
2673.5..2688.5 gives 95.81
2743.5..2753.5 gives 81.03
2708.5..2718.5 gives 84.62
